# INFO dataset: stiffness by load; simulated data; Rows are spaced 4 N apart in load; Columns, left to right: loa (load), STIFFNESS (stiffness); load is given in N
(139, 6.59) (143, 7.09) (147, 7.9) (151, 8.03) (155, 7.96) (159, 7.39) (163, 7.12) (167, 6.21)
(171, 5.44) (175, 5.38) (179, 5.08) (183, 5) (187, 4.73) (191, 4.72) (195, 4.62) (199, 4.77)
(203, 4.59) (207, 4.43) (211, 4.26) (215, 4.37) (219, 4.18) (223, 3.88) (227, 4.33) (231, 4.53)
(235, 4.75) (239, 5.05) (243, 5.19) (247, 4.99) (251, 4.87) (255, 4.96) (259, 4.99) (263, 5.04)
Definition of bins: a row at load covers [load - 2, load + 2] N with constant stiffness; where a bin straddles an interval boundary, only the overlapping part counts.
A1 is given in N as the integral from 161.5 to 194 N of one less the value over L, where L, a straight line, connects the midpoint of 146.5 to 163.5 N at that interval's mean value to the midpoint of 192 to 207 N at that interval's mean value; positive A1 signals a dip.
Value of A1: 3.90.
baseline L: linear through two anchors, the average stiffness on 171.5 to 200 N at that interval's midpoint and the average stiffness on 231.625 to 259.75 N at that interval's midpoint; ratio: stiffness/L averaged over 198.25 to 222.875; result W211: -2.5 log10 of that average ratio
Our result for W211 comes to 0.13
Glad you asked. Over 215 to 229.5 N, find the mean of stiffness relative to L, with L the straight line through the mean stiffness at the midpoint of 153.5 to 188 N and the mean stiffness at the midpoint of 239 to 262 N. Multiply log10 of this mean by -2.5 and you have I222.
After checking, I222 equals 0.27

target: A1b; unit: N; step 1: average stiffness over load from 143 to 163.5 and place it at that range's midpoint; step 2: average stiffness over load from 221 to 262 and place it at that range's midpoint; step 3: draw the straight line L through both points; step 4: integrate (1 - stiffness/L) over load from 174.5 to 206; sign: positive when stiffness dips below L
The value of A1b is 7.9 N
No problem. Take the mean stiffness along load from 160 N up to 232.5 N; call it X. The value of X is 4.91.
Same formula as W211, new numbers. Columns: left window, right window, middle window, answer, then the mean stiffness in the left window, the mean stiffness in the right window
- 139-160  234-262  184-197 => 0.350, 7.58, 4.98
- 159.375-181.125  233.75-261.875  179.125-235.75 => 0.210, 5.96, 4.98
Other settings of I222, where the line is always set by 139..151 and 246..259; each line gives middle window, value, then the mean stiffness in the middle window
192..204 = 0.31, 4.67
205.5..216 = 0.33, 4.35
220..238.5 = 0.23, 4.42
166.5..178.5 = 0.22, 5.54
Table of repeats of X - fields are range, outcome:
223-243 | 4.64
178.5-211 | 4.7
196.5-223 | 4.4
